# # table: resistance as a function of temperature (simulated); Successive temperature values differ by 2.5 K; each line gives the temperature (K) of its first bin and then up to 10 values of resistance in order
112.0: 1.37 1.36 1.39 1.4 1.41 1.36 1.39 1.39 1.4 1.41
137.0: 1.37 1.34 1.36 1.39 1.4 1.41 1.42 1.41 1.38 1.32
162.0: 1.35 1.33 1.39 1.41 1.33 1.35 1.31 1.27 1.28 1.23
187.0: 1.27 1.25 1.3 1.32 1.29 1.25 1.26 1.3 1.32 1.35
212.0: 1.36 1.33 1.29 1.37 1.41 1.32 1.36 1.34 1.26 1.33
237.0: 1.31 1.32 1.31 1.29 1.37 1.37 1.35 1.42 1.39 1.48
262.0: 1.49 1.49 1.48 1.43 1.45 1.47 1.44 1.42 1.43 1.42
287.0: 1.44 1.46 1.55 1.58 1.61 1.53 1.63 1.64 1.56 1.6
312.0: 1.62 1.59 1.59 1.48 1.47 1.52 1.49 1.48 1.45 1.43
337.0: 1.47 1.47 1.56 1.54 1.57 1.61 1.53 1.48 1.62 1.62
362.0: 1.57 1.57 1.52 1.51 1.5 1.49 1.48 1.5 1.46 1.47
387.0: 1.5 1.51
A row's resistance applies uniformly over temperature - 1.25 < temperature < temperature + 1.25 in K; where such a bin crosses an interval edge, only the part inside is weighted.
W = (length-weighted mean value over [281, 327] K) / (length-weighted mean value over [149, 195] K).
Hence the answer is 1.16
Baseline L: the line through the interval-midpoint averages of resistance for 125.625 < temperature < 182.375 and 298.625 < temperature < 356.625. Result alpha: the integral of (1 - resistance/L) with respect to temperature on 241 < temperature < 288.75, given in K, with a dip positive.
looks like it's 1.8 K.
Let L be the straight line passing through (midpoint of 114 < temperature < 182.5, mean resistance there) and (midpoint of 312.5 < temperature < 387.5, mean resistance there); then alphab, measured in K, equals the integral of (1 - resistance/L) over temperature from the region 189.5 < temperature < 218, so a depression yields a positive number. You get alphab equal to 2.16 K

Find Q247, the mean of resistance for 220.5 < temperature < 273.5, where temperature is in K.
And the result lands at 1.38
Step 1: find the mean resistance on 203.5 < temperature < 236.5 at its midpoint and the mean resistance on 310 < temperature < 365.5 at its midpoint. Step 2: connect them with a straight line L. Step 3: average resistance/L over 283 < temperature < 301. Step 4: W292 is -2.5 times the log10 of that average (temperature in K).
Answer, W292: -0.04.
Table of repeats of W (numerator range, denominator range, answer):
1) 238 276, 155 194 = 1.07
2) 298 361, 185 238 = 1.18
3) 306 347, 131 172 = 1.10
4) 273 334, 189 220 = 1.16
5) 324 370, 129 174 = 1.11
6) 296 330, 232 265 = 1.14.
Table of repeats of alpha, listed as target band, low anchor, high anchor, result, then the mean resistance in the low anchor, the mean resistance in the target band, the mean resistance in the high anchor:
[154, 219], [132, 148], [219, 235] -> 2.0 K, 1.38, 1.32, 1.34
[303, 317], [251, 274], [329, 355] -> -1.1 K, 1.44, 1.6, 1.51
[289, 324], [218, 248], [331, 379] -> -2.8 K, 1.33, 1.57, 1.53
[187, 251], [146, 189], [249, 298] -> 3.7 K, 1.34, 1.32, 1.46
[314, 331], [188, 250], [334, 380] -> -0.4 K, 1.32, 1.51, 1.53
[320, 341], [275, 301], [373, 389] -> 0.2 K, 1.49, 1.47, 1.48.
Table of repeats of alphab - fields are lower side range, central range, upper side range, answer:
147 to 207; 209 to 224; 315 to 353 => 0.2 K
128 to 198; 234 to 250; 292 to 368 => 1.3 K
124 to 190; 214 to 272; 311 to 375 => 2.5 K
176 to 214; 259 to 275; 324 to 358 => -0.8 K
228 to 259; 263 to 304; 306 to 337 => -1.7 K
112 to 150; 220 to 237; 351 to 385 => 1.2 K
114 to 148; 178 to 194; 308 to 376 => 1.7 K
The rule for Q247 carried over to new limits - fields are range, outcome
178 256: 1.32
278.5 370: 1.53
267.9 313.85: 1.52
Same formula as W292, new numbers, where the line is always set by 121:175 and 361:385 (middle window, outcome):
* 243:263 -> 0.035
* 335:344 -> -0.007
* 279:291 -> 0.015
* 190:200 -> 0.093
